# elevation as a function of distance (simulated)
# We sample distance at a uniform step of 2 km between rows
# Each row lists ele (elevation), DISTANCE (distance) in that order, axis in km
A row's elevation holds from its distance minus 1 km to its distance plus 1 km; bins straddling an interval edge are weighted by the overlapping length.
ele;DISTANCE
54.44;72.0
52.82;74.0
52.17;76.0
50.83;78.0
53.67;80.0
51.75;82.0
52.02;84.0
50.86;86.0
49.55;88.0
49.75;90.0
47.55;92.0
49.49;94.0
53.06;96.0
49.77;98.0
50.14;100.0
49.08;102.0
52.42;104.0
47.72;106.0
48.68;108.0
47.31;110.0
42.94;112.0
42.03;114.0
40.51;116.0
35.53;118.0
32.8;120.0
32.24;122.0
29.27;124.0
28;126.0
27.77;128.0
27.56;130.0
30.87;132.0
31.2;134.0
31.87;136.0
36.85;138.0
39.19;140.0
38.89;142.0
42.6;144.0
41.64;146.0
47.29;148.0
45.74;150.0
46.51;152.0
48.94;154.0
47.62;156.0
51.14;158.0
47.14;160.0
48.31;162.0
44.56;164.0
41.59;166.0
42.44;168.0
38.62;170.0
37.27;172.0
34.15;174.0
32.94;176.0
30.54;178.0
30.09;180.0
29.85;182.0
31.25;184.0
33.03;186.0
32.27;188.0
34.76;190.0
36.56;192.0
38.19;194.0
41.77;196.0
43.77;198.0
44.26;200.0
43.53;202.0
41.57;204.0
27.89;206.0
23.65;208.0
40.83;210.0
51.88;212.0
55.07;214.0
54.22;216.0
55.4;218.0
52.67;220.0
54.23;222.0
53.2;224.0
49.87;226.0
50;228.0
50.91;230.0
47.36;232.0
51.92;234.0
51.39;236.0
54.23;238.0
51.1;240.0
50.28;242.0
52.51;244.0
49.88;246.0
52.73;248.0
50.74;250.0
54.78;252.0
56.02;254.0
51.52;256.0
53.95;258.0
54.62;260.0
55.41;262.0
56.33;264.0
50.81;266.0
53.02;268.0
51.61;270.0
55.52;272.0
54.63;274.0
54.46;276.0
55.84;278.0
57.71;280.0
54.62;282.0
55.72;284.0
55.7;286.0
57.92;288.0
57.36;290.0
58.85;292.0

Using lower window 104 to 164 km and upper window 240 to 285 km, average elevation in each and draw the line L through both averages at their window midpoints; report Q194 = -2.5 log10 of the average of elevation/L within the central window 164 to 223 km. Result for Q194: 0.17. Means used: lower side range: 40.2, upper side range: 53.7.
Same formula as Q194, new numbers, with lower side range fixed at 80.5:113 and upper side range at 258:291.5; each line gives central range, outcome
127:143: 0.47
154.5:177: 0.21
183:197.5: 0.42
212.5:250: 0.04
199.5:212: 0.36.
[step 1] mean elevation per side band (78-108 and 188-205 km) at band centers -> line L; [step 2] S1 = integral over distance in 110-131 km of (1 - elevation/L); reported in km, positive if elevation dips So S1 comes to 5.8 km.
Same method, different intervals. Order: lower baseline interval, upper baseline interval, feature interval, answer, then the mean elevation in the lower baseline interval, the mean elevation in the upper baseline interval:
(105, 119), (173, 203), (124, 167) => -0.1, 43.5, 35.8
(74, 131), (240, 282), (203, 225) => 2.0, 44.6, 53.6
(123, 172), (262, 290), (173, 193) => 5.2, 39.8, 55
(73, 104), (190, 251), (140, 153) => 1.5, 50.9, 47.2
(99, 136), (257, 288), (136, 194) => 5.0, 38.5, 54.8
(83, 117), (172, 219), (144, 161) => -1.5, 48.4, 38.6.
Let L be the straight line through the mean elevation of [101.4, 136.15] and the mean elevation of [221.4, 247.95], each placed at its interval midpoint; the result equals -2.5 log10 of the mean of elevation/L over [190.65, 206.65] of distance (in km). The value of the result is 0.18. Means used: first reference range 37.7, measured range 39.8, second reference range 51.3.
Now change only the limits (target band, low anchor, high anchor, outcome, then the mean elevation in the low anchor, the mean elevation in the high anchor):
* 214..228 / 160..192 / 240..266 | -0.154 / 36.5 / 53.1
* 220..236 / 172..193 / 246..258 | -0.118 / 32.8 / 53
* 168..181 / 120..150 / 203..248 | 0.182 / 35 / 48.7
